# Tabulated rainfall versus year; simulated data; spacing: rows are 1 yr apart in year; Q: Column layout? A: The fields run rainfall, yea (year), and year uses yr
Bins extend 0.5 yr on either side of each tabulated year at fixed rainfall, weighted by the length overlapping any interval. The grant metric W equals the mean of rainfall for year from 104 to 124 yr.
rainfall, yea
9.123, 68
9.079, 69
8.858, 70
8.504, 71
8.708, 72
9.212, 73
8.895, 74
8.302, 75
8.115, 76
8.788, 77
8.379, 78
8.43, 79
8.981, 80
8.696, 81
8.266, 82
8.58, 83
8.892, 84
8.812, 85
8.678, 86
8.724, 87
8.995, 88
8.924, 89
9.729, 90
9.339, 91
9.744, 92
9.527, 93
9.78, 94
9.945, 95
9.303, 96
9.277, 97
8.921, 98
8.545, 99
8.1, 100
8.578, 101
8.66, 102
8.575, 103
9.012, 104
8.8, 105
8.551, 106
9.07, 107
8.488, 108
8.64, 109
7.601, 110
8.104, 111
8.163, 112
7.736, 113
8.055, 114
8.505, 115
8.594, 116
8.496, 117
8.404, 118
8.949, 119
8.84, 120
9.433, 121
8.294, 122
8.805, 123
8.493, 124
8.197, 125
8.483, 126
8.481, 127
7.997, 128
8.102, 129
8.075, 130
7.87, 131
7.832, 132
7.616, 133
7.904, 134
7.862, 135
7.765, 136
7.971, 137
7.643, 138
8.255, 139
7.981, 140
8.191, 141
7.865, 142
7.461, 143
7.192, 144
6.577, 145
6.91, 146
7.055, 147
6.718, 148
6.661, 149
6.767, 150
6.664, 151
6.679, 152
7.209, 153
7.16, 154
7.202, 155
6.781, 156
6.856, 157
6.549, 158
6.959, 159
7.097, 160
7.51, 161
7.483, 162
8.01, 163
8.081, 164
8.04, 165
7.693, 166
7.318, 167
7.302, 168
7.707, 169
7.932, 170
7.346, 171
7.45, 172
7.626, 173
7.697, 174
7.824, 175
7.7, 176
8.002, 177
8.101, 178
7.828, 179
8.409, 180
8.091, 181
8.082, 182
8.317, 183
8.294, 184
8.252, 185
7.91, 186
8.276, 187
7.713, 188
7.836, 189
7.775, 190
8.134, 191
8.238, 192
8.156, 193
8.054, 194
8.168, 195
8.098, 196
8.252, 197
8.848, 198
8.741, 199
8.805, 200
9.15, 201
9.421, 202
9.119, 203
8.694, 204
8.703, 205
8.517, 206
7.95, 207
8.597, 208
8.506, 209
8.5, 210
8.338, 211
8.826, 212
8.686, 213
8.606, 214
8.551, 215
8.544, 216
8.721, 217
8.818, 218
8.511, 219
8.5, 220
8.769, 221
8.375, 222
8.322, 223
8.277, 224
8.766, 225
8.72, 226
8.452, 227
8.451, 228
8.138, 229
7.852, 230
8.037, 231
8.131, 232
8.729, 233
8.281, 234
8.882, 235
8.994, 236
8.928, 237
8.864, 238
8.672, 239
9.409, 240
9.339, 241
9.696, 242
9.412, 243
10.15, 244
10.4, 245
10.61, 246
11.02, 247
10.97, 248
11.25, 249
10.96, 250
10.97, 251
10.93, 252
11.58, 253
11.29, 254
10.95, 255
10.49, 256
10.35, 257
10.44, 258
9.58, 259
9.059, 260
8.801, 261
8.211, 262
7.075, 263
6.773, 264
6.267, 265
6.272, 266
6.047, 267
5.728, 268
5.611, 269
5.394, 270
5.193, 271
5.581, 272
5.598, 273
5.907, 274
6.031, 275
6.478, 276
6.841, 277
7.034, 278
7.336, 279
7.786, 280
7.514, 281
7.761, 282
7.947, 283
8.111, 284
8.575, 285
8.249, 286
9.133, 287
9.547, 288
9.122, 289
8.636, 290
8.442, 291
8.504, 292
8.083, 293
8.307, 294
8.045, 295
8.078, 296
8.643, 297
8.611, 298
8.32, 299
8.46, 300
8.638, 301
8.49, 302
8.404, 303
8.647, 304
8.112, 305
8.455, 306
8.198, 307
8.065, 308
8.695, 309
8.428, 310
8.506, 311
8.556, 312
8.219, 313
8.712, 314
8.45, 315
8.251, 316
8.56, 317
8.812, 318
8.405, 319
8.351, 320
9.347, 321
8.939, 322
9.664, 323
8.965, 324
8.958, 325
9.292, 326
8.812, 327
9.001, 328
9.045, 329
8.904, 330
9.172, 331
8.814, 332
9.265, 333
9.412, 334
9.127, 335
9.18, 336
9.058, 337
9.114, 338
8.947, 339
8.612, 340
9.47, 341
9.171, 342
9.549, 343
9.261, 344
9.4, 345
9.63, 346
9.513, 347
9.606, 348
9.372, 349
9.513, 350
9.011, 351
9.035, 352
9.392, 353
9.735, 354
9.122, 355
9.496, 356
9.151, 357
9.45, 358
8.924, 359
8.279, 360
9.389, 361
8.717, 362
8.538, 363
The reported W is 8.51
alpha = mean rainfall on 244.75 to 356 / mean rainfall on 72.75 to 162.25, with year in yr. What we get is 1.1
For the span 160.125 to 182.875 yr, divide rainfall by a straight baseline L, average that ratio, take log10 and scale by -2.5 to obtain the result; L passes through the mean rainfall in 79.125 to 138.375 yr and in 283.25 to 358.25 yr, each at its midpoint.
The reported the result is 0.117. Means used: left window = 8.58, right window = 8.85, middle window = 7.78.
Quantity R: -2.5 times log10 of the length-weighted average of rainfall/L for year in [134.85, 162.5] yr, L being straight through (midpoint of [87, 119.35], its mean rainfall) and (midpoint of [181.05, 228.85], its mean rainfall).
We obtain 0.19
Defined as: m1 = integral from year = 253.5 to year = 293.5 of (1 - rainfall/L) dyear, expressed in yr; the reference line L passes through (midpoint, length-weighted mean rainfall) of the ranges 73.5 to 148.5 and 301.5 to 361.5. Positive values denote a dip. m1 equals 4.6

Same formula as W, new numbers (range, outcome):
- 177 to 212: 8.35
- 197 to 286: 8.52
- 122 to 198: 7.73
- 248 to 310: 8.25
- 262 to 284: 6.56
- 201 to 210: 8.7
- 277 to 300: 8.24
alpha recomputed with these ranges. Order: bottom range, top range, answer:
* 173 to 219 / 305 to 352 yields 1.07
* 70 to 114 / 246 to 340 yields 0.97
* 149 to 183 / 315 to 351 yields 1.21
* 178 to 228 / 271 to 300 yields 0.92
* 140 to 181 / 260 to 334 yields 1.08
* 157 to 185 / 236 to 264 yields 1.28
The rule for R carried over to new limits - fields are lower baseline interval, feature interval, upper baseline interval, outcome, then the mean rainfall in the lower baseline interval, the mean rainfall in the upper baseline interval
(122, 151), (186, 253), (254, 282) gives -0.18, 7.73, 7.42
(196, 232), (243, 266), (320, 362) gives -0.13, 8.56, 9.18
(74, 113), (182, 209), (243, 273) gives 0.06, 8.78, 8.85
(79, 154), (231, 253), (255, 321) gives -0.21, 8.3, 7.99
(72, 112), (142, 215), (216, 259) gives 0.17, 8.81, 9.43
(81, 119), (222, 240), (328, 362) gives 0.06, 8.76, 9.21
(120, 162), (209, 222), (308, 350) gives -0.06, 7.6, 8.98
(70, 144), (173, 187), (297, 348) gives 0.08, 8.53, 8.84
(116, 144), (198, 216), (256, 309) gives -0.09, 8.18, 7.81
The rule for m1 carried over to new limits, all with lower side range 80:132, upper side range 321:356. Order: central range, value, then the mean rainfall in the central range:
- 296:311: 1.2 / 8.43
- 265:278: 4.5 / 5.95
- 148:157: 2.0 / 6.88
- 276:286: 1.6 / 7.63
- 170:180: 1.2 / 7.77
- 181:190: 0.8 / 8.07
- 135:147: 1.6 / 7.61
